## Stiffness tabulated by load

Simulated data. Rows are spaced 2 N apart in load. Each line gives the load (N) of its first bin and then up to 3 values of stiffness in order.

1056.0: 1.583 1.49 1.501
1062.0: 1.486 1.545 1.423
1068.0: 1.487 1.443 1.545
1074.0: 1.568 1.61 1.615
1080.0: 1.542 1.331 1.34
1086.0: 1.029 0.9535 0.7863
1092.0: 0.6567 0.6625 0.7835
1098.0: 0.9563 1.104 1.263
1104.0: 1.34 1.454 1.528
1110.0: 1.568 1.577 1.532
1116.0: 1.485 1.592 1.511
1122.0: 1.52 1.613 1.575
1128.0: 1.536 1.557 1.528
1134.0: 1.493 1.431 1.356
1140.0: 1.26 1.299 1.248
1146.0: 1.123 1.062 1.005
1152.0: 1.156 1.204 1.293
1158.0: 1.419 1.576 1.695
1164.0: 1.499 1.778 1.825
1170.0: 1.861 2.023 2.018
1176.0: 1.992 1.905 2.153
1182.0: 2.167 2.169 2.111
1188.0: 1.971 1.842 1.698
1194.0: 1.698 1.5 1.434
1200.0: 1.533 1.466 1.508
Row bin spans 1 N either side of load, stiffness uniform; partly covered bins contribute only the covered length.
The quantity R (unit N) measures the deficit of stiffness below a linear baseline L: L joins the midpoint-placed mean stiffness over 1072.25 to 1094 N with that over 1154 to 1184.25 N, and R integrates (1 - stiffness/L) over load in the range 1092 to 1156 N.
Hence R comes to 7.30 N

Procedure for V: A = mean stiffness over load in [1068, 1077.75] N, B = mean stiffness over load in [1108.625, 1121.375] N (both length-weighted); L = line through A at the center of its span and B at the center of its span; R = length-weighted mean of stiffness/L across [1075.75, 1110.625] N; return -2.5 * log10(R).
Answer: 0.29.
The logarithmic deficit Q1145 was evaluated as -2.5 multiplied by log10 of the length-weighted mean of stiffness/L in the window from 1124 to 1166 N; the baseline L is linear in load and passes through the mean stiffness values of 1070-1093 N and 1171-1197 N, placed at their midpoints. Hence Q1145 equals 0.22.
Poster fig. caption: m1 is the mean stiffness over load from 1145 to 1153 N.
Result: 1.09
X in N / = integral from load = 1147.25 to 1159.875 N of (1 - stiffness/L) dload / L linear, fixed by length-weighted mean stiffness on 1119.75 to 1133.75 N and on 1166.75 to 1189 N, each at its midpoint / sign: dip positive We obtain 4.1 N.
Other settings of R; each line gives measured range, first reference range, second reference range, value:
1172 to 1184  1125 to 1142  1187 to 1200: -3.2 N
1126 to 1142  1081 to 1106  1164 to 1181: 0.3 N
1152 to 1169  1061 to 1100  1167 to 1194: 2.9 N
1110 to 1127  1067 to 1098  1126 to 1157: -3.7 N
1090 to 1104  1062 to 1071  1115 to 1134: 5.4 N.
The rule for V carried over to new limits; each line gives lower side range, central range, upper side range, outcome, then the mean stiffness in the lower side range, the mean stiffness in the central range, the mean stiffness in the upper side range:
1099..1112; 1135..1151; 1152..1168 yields 0.193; 1.39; 1.22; 1.49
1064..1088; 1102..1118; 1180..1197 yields 0.062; 1.43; 1.49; 1.91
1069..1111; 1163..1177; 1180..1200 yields -0.080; 1.24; 1.86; 1.84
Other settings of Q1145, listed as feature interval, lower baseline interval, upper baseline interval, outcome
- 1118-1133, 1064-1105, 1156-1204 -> -0.062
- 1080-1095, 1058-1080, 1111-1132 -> 0.458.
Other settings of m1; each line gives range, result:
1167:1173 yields 1.9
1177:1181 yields 2.03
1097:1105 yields 1.17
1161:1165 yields 1.6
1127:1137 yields 1.51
